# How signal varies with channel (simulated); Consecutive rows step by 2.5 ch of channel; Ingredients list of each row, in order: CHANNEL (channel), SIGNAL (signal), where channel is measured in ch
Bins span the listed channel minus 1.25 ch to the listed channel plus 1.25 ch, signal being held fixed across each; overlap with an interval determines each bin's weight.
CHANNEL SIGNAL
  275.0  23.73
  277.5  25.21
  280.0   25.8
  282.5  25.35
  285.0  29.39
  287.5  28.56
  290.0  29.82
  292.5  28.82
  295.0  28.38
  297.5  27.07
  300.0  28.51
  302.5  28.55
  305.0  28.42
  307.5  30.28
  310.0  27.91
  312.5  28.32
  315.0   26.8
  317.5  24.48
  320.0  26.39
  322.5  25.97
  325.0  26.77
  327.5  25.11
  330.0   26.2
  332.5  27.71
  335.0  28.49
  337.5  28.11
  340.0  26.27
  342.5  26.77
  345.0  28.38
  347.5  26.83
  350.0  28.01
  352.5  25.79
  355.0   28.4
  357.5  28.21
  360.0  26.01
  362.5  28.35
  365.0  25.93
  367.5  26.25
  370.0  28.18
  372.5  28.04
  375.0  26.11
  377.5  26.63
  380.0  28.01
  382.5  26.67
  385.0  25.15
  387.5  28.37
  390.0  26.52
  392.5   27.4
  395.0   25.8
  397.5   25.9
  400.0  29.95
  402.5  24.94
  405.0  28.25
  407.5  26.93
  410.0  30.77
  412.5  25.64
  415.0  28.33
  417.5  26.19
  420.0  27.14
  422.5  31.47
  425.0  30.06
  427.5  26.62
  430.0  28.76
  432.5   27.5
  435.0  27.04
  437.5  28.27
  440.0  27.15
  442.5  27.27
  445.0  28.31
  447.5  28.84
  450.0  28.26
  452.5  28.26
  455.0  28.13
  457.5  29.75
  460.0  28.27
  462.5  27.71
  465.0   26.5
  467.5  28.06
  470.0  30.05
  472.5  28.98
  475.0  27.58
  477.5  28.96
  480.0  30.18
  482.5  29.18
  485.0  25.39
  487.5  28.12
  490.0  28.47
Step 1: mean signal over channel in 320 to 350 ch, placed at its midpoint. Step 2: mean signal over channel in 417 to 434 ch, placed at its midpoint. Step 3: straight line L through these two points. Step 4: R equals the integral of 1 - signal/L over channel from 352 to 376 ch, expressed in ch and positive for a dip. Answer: 0.2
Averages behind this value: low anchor 27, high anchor 28.3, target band 27.2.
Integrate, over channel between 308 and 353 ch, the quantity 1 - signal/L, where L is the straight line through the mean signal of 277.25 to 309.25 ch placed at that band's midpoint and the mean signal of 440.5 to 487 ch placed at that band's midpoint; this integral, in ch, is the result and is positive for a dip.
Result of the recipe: 1.9 ch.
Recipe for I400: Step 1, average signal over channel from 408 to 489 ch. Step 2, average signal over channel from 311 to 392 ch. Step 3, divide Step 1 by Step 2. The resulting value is 1.0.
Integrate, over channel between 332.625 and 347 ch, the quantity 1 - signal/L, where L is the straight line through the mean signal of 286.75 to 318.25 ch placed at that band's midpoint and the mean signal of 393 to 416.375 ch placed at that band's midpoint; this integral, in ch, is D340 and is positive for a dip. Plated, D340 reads 0.2 ch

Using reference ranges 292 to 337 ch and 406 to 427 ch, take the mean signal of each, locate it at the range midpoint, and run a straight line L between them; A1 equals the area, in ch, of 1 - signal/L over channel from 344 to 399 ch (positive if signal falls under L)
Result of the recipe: 1.7 ch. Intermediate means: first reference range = 27.4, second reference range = 28.3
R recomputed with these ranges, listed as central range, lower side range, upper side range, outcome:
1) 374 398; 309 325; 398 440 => 0.7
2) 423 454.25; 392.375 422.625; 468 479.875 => 0.1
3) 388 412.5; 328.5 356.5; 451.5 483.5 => 0.5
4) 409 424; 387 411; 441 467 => -0.3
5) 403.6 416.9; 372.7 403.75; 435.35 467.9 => -0.3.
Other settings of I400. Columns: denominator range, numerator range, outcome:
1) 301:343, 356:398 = 0.99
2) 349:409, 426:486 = 1.04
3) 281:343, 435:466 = 1.02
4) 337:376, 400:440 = 1.03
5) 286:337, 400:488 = 1.02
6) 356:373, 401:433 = 1.02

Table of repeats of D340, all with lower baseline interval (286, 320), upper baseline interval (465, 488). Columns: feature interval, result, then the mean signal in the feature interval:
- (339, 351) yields 0.4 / 27.3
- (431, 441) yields 0.3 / 27.5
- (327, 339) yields 0.4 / 27.2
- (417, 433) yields 0.0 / 28.4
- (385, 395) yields 0.5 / 26.9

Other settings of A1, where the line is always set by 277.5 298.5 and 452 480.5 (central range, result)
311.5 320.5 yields 0.5 ch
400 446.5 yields 0.7 ch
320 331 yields 0.7 ch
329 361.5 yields 0.8 ch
